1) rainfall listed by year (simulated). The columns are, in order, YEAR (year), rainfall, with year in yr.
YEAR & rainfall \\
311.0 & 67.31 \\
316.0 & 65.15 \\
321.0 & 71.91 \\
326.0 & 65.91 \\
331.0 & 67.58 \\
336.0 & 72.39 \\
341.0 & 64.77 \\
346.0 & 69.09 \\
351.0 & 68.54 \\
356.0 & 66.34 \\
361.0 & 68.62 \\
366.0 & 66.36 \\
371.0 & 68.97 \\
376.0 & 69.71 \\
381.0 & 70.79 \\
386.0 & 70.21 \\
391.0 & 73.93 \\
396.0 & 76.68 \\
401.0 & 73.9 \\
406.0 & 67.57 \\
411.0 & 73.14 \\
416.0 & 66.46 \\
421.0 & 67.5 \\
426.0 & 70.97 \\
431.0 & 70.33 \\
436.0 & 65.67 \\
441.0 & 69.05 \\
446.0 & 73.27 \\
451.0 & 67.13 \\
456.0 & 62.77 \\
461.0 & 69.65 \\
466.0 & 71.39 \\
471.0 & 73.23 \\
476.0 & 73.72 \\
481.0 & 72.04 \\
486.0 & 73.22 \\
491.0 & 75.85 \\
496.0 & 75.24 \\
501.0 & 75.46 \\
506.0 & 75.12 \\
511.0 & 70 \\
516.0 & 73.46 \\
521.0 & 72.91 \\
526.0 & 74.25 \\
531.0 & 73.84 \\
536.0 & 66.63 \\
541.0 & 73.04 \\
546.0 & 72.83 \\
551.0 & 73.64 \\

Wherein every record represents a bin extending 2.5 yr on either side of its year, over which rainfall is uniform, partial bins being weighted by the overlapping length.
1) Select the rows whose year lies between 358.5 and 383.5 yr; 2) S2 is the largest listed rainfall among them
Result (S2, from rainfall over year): 70.79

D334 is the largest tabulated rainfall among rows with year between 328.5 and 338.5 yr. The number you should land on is 72.39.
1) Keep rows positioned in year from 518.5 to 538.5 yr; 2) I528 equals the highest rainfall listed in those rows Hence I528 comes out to 74.25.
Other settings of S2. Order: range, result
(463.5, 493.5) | 75.85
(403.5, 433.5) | 73.14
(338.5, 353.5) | 69.09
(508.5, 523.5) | 73.46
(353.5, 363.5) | 68.62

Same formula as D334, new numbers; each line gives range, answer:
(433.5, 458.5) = 73.27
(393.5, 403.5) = 76.68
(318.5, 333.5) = 71.91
